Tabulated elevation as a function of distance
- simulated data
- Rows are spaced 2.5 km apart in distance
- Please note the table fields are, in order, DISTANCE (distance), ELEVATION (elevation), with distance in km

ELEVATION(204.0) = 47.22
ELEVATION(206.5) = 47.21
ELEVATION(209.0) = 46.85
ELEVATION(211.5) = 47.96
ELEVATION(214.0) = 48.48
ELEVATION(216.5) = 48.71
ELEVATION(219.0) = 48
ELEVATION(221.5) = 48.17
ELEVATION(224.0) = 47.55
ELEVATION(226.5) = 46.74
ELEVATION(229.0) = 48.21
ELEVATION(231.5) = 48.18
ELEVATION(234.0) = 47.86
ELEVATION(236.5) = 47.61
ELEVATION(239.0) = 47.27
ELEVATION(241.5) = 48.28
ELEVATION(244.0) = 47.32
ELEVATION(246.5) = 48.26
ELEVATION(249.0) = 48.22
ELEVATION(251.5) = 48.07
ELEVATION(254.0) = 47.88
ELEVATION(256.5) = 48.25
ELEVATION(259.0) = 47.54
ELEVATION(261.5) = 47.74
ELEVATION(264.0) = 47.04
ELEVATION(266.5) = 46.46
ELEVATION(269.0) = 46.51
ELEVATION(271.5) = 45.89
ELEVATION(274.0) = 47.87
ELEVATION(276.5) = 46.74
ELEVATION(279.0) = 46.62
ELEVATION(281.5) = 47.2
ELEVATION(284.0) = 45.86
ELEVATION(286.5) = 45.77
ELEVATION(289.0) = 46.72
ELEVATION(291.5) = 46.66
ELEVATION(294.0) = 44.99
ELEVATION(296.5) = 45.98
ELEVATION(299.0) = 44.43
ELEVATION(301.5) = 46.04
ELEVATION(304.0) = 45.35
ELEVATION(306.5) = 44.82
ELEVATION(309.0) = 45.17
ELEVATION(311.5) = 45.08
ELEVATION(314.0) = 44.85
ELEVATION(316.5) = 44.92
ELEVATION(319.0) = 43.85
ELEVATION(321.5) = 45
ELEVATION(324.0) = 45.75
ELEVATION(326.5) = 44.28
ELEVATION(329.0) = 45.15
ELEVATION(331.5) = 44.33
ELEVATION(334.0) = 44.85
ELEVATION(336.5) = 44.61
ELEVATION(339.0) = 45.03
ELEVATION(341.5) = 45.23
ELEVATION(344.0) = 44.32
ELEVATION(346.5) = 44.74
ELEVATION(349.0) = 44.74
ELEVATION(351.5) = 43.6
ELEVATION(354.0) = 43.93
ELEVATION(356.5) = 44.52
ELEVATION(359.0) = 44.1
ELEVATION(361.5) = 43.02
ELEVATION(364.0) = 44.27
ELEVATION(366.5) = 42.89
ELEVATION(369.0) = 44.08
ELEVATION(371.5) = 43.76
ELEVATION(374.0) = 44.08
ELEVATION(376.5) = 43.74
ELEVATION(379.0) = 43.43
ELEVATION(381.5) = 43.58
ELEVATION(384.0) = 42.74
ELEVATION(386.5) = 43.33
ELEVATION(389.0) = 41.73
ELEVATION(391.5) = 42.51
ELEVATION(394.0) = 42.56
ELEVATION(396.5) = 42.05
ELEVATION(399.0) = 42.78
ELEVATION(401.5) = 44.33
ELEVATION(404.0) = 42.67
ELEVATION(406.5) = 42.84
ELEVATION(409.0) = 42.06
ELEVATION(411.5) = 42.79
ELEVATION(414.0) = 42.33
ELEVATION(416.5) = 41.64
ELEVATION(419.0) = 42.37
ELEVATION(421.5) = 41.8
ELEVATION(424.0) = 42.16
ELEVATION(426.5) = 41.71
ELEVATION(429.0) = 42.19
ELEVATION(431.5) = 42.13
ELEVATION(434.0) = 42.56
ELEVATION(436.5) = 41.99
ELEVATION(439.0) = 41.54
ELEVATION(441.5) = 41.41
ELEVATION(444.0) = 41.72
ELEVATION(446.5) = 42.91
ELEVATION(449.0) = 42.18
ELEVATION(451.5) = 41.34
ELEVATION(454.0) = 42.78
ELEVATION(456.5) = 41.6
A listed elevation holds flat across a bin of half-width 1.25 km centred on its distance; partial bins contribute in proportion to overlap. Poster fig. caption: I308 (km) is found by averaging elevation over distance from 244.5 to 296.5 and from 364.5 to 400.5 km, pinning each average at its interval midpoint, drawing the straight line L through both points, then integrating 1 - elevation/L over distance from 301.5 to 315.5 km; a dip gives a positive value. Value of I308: 0.2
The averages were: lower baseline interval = 47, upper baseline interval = 43.1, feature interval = 45.1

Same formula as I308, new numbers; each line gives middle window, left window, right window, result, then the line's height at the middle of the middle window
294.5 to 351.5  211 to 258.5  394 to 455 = 0.5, 45.3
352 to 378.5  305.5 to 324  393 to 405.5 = -0.1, 43.7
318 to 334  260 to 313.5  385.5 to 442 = 0.1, 45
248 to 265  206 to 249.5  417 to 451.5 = -0.3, 47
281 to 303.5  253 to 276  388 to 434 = 0.2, 46.3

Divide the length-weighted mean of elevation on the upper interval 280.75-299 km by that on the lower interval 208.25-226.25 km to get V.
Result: 0.96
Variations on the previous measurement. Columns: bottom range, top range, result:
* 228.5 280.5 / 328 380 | 0.93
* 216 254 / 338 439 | 0.90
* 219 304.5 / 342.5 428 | 0.92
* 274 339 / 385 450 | 0.93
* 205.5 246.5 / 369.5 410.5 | 0.90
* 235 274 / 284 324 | 0.95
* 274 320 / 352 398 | 0.95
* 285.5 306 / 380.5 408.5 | 0.94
